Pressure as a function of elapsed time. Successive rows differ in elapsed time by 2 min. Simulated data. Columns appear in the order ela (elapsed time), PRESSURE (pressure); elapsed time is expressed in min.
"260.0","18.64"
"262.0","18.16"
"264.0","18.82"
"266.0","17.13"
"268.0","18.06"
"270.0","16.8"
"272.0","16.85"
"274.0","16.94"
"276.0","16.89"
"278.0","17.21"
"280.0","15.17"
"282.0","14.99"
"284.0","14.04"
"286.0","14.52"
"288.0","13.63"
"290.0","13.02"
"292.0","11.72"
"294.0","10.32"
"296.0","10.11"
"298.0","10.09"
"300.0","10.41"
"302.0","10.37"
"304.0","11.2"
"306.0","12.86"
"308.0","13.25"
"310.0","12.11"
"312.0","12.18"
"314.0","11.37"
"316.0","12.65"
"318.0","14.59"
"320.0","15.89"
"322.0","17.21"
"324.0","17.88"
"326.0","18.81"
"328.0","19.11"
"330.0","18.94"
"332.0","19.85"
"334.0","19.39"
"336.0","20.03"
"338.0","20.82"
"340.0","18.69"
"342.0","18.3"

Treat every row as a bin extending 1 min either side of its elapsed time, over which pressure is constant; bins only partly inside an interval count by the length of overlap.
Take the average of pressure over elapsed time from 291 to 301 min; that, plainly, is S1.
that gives 10.5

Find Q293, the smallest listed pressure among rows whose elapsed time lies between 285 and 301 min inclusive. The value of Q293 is 10.09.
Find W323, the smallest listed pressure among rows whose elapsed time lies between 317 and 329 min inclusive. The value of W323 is 14.59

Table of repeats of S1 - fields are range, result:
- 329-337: 19.6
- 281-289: 14.3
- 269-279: 16.9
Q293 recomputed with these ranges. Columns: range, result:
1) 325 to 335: 18.81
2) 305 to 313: 12.11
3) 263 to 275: 16.8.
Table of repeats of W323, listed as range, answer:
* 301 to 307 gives 10.37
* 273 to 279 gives 16.89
